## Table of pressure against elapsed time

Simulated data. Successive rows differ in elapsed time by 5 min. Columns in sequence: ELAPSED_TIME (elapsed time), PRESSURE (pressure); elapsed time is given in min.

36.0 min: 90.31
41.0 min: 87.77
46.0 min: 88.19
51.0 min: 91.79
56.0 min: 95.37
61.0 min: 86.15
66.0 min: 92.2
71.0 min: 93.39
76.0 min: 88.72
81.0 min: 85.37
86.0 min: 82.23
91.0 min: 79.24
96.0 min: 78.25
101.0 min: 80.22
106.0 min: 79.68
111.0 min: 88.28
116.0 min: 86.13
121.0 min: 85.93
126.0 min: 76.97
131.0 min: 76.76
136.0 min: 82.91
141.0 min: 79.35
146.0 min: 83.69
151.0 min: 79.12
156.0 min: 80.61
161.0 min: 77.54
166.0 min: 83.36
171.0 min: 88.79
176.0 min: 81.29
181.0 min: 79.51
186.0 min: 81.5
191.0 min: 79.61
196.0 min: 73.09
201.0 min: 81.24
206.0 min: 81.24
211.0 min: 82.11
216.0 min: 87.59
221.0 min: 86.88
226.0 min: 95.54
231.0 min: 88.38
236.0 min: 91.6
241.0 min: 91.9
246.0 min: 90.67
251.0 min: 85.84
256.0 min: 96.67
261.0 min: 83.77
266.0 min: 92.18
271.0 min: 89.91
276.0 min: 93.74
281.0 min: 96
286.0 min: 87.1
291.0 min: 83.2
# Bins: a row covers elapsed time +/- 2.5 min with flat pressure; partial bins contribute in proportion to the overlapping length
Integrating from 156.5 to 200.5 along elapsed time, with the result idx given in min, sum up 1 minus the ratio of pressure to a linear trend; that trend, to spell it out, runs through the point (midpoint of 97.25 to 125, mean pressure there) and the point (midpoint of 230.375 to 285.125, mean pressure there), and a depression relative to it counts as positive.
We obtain 3.16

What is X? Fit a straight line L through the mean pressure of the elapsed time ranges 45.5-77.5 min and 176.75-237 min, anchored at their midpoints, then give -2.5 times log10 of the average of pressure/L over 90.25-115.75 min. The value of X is 0.09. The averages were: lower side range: 91.1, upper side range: 83.8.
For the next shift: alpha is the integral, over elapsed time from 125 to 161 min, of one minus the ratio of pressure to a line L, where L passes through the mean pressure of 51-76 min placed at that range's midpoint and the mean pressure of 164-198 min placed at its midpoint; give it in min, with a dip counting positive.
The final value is 1.9 min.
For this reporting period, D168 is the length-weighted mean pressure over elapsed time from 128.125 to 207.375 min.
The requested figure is 80.6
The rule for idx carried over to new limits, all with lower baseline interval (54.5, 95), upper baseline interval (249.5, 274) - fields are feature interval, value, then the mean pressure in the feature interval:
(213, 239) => -0.1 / 89.9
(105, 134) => 1.8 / 82.4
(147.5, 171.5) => 1.9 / 81.4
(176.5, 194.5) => 1.8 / 79.9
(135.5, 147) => 0.9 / 81.6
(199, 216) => 1.3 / 82.4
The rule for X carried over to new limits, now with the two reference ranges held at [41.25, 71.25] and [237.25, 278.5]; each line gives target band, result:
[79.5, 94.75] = 0.11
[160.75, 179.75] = 0.09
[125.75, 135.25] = 0.16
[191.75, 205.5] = 0.16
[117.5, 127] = 0.10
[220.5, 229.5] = -0.01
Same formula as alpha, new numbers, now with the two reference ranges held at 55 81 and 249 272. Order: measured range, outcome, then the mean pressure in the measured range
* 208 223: 0.8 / 85.3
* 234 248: -0.2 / 91.4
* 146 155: 0.9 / 80.6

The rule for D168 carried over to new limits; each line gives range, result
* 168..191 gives 82.4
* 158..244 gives 84.2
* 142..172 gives 81.7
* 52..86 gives 89.7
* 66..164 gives 82.6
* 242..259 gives 90.9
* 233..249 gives 91.1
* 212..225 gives 87.6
